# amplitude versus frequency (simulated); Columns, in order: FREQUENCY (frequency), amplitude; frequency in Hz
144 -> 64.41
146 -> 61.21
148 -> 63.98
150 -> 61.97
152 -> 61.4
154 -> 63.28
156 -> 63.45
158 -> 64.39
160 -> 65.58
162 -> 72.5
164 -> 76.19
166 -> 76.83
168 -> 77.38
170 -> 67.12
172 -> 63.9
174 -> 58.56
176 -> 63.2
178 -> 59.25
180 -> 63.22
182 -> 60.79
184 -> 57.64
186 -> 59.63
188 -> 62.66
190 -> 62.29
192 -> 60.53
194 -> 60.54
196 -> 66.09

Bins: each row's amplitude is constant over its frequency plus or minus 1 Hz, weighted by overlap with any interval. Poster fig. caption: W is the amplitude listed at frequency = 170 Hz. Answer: 67.12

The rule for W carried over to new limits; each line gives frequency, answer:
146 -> 61.21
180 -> 63.22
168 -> 77.38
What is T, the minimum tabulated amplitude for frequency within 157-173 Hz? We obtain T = 63.9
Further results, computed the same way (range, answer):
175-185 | 57.64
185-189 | 59.63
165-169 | 76.83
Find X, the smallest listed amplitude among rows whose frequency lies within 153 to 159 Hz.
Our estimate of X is 63.28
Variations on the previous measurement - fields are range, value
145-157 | 61.21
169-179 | 58.56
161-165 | 72.5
